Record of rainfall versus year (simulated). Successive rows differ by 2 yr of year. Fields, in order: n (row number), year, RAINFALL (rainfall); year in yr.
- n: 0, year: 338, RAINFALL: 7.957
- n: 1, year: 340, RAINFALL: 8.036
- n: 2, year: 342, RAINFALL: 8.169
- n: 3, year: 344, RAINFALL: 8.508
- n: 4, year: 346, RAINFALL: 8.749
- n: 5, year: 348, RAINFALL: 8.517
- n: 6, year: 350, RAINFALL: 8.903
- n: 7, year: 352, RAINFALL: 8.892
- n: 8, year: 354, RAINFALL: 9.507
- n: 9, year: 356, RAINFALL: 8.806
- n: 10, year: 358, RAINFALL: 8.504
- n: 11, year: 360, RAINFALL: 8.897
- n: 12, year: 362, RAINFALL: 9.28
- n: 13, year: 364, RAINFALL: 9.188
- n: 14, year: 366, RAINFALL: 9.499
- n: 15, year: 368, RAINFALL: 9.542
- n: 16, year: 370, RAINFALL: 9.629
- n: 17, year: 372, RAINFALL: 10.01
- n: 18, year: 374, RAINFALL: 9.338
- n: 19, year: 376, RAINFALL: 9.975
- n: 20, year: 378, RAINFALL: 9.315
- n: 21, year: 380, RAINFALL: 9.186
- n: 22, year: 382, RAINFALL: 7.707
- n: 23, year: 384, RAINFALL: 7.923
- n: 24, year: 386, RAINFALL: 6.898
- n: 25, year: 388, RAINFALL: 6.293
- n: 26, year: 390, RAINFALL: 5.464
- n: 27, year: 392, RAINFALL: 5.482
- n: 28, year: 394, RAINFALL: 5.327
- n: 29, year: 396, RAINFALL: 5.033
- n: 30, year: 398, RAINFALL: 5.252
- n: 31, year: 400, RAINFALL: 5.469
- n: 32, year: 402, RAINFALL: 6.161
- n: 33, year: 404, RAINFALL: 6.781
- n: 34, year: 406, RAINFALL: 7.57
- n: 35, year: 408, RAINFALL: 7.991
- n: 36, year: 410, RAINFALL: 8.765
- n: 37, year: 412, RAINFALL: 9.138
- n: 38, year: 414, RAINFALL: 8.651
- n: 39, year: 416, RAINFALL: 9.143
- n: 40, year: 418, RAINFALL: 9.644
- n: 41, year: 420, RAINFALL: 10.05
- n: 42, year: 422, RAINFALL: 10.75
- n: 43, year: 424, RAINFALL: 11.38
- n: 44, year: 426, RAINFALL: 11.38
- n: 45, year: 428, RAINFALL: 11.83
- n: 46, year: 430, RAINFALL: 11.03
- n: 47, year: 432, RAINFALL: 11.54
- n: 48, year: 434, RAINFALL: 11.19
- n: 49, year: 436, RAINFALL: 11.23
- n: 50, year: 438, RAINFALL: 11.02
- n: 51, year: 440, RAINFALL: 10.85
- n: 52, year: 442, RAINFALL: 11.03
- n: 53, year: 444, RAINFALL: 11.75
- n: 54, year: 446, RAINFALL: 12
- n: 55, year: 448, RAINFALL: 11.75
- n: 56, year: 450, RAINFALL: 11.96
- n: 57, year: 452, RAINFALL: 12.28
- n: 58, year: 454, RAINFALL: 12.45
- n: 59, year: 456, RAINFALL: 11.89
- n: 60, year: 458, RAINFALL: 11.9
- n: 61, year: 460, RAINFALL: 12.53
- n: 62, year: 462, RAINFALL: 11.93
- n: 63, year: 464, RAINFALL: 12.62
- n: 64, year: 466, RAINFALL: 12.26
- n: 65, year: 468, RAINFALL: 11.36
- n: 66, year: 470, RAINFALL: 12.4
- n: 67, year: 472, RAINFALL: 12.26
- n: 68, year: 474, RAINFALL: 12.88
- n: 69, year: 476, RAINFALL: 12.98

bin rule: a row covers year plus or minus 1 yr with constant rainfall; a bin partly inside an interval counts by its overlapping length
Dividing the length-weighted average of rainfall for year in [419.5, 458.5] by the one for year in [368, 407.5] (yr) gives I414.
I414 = 1.56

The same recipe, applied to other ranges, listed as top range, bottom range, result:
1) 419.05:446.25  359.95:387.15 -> 1.24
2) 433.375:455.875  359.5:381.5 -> 1.23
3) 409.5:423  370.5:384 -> 1.03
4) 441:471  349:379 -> 1.29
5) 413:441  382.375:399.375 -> 1.78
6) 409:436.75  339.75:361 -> 1.20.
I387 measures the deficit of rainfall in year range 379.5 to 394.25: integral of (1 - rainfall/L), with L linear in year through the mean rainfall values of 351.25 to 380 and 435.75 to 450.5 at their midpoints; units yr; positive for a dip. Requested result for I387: 4.6 yr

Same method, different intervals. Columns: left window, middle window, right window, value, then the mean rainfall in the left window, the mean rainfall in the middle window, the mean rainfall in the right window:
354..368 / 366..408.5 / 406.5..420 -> 7.2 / 9.1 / 7.49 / 8.93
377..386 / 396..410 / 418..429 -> 4.5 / 8.35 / 6.59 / 10.9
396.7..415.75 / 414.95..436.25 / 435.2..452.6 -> -3.0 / 7.35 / 10.8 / 11.5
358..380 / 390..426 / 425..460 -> 9.5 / 9.41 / 7.83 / 11.6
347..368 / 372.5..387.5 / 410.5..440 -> 1.5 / 9.03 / 8.59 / 10.5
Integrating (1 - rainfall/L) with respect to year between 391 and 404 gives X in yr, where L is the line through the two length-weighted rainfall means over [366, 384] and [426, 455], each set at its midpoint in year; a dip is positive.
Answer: 5.8 yr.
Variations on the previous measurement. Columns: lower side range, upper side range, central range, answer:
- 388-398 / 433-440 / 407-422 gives -1.7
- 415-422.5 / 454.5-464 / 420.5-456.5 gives -1.8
